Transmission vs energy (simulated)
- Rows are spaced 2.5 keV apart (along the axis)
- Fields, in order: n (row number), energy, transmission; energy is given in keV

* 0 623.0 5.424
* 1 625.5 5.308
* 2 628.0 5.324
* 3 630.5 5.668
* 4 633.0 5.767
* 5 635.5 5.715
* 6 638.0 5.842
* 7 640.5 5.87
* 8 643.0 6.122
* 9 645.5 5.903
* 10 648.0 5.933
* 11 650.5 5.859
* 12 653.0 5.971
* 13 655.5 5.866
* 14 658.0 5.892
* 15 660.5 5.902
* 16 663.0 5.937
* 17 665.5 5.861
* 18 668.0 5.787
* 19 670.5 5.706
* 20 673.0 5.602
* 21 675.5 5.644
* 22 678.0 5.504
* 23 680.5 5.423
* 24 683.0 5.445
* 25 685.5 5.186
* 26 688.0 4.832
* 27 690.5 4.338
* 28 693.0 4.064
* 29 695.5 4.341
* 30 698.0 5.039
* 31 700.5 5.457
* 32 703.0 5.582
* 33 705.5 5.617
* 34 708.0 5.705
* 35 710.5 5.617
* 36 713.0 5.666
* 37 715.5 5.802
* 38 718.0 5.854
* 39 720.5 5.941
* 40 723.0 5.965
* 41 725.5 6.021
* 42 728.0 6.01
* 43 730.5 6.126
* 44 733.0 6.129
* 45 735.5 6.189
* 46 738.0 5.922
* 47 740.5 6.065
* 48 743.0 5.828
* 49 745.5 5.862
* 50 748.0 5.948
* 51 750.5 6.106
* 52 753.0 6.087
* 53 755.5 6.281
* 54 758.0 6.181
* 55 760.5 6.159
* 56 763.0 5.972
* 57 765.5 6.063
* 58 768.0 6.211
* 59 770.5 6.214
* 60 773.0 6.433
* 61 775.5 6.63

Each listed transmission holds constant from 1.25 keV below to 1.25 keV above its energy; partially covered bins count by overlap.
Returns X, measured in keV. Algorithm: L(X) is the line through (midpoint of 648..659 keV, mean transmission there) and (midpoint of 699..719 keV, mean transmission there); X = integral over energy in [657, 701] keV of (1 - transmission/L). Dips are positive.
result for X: 3.5 keV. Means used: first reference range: 5.9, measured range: 5.33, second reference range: 5.65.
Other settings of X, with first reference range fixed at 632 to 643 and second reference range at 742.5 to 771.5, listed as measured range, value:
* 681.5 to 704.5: 3.9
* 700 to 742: 1.0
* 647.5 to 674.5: 0.2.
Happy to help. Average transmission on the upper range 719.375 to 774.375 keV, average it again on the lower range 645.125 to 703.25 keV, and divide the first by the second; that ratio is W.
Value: 1.11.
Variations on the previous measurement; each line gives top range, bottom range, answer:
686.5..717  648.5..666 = 0.88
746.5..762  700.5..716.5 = 1.08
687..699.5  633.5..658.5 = 0.77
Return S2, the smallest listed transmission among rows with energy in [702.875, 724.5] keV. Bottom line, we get 5.582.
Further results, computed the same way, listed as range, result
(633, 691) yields 4.338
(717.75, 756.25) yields 5.828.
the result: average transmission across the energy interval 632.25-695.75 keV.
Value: 5.57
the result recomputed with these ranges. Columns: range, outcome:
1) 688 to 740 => 5.56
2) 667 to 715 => 5.3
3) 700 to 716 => 5.64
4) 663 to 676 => 5.75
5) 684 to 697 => 4.58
